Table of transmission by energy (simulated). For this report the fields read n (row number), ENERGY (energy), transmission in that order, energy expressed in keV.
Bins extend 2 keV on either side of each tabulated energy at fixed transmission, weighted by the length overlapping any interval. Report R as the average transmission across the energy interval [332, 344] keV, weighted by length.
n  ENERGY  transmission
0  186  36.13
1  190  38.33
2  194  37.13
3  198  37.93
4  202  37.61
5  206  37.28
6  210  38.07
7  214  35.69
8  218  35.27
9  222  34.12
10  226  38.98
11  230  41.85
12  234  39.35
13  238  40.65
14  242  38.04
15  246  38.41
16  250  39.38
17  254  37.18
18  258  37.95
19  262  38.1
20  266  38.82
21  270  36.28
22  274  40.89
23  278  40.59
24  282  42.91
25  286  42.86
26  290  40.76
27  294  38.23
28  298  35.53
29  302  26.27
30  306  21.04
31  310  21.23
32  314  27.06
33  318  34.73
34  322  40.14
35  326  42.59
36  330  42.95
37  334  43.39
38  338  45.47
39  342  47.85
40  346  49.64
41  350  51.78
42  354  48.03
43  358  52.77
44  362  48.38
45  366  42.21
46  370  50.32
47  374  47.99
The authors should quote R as 45.6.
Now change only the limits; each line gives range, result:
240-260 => 38.2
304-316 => 23.1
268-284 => 40.2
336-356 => 48.6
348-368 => 48.6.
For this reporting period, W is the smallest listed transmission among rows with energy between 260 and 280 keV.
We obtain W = 36.28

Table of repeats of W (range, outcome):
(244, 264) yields 37.18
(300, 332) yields 21.04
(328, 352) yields 42.95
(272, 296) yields 38.23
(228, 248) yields 38.04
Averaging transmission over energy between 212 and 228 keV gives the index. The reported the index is 36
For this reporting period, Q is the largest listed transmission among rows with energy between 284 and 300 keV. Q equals 42.86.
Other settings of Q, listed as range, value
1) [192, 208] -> 37.93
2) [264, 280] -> 40.89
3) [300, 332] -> 42.95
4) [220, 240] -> 41.85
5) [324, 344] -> 47.85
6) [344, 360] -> 52.77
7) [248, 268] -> 39.38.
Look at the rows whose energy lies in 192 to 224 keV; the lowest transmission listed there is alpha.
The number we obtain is 34.12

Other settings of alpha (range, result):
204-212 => 37.28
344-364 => 48.03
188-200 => 37.13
